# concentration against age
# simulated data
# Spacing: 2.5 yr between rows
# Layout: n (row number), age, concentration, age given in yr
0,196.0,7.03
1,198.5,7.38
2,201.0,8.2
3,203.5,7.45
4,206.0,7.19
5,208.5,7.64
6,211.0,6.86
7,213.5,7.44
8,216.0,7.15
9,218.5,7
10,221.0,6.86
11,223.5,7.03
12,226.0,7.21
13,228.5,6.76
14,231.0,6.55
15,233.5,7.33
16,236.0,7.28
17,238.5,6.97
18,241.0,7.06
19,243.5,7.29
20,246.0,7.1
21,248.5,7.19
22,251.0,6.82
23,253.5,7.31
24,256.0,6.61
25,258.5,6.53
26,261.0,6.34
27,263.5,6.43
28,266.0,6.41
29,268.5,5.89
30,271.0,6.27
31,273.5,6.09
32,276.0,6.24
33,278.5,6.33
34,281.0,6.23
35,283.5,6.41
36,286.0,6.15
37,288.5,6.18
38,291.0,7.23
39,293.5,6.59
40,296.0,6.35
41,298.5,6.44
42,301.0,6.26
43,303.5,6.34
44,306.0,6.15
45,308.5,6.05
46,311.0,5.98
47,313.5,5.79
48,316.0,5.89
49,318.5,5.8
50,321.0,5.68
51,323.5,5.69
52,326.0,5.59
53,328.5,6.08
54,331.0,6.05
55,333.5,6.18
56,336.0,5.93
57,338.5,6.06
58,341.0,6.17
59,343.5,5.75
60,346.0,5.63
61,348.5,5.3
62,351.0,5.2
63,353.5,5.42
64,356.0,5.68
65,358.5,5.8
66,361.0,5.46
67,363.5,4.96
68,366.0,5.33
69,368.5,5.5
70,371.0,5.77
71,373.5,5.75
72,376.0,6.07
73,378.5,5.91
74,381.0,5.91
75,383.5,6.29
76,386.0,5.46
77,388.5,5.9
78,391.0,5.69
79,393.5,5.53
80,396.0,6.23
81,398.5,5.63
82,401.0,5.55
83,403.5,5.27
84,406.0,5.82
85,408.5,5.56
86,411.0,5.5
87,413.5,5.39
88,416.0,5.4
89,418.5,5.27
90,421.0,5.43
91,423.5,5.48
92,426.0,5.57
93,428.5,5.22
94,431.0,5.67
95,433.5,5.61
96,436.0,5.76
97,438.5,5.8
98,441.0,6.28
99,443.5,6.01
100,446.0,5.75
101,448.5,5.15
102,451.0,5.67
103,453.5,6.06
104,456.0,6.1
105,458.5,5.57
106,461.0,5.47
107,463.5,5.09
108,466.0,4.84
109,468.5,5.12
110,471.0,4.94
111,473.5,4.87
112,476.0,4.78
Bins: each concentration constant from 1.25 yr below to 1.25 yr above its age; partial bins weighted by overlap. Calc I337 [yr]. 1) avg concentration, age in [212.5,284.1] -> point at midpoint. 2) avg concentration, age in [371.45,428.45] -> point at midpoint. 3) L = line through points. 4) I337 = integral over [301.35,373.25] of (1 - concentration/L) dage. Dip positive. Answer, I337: 4.13 yr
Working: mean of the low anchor 6.76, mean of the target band 5.76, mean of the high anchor 5.66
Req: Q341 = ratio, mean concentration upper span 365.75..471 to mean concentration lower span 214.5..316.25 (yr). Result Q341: 0.9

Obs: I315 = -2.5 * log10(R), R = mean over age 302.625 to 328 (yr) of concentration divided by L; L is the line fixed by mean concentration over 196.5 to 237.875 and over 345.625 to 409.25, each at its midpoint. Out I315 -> 0.06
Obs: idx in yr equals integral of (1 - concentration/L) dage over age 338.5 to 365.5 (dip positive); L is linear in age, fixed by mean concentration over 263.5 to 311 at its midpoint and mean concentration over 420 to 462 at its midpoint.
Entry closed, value 2.2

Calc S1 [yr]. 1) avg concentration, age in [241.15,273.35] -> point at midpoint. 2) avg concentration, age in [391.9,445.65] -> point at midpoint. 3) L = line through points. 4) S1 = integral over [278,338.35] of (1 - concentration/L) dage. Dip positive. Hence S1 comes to 1.98 yr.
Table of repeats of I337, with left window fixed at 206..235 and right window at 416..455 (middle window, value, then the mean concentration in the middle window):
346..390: 3.33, 5.63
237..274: 0.80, 6.7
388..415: 1.10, 5.63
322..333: 0.85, 5.87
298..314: 0.89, 6.15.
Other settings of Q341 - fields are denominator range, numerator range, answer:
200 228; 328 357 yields 0.80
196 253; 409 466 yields 0.78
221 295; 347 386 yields 0.84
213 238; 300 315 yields 0.86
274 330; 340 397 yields 0.92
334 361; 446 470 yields 0.96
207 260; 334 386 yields 0.81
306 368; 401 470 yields 0.97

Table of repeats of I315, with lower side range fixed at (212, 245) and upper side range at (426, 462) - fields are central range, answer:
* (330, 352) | 0.10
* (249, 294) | 0.06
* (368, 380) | 0.06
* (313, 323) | 0.13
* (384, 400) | 0.05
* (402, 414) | 0.08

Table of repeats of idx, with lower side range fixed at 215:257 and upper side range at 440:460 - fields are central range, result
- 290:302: 0.2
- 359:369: 1.5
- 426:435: 0.6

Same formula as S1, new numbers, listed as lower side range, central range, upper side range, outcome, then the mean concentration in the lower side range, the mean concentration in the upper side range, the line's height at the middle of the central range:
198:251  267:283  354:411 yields 1.2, 7.18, 5.68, 6.7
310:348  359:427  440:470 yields 1.3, 5.87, 5.58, 5.72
